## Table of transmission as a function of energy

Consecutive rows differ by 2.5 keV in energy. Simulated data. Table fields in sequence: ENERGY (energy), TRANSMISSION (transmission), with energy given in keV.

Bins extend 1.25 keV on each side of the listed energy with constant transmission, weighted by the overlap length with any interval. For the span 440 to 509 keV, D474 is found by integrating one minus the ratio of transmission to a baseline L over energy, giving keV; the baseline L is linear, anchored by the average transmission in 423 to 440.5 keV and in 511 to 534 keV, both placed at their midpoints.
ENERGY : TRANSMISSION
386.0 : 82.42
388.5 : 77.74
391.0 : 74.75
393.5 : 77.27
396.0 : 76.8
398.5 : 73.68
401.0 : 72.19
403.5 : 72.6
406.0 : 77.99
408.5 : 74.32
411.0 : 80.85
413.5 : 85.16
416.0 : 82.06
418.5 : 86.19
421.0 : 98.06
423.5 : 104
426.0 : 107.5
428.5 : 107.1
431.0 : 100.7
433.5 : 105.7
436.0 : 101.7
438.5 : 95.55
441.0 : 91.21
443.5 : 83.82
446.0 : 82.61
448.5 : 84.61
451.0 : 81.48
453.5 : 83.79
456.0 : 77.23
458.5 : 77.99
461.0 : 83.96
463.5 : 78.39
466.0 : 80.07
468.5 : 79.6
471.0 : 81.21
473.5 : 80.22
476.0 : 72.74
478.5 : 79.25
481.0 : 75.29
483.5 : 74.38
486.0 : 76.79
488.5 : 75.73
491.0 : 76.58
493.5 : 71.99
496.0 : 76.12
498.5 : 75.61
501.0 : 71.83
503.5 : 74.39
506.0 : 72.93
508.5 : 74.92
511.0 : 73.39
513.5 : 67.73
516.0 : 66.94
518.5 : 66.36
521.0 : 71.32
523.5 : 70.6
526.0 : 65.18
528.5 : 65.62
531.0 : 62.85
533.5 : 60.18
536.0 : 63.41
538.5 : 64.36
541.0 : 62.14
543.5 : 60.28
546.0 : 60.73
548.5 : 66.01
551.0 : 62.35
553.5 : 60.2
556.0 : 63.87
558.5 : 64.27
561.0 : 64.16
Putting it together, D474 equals 5.7 keV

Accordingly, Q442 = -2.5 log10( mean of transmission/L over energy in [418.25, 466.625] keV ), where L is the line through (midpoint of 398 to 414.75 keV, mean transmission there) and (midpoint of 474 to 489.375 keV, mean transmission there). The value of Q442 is -0.19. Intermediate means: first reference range 76.8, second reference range 75.9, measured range 90.8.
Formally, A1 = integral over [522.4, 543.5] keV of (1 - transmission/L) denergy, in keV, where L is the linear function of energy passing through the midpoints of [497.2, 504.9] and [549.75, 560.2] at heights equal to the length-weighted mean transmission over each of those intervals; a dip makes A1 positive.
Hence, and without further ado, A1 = 1.04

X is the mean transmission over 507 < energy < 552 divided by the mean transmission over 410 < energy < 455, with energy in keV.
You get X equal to 0.7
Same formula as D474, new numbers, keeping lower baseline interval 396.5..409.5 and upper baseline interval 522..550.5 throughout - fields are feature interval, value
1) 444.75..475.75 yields -4.8 keV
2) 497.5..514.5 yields -1.8 keV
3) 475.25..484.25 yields -1.0 keV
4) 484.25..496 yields -1.4 keV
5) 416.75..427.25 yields -3.7 keV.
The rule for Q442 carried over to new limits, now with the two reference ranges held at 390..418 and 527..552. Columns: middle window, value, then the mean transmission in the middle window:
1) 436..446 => -0.230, 90.7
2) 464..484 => -0.120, 78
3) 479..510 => -0.109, 74.8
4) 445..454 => -0.149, 83.1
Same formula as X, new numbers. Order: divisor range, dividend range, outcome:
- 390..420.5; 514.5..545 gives 0.83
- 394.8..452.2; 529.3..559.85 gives 0.71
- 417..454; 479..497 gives 0.80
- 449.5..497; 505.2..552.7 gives 0.85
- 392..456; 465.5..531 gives 0.84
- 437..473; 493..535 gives 0.84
